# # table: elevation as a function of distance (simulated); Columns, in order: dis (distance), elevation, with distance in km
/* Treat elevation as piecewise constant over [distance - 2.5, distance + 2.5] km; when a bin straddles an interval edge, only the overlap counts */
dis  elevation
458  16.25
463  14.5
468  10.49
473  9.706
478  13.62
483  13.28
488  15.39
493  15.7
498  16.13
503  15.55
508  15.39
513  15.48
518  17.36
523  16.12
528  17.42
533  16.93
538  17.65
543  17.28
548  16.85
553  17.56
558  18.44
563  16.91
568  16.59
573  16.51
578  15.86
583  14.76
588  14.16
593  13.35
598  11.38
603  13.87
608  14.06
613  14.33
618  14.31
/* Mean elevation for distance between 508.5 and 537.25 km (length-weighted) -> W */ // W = 16.6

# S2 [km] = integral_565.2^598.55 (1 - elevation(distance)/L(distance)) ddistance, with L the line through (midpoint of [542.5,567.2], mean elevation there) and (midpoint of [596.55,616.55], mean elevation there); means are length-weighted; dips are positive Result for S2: 1.2 km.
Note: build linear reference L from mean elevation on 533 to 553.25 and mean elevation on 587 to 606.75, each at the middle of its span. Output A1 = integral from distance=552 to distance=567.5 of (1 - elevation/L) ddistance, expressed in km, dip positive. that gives -1.5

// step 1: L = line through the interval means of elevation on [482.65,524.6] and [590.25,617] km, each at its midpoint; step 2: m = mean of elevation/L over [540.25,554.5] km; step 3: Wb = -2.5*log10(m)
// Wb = -0.17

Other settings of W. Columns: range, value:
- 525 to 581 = 17.1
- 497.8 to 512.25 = 15.6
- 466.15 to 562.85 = 15.7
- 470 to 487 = 12.4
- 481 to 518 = 15.4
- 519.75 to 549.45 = 17.1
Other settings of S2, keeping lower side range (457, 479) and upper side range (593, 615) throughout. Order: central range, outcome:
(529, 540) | -3.6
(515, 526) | -3.2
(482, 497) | -2.7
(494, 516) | -4.9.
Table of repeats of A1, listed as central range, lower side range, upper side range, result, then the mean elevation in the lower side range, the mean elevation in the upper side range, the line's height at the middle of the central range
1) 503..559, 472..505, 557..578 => -4.0 km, 14.4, 16.9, 15.7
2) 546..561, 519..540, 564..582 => -0.9 km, 17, 16.2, 16.6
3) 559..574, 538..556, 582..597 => -1.1 km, 17.3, 13.8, 15.7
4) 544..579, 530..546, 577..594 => -2.5 km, 17.3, 14.5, 15.9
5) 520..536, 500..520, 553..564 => -0.3 km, 15.9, 17.8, 16.6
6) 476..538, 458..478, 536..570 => -4.8 km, 12.4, 17.3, 14.7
